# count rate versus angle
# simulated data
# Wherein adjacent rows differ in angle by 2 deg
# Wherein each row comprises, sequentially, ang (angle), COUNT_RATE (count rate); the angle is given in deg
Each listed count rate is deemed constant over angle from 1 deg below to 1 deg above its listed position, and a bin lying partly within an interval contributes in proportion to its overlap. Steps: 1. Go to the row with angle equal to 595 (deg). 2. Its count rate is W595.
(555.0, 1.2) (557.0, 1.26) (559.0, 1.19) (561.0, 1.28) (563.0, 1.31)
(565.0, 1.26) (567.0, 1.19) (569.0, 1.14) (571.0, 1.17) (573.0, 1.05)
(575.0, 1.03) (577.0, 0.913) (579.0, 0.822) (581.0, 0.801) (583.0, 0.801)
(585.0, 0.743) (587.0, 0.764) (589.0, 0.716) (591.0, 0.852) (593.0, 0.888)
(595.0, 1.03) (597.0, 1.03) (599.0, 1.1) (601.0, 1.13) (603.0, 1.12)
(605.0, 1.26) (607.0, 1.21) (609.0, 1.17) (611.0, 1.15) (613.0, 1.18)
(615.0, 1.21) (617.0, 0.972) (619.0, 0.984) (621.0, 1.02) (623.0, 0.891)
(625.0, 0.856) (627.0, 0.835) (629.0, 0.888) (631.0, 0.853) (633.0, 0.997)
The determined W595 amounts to 1.03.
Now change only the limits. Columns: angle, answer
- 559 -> 1.19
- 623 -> 0.891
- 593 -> 0.888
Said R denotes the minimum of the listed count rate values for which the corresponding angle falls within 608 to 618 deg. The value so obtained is 0.972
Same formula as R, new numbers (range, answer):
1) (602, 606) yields 1.12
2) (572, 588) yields 0.743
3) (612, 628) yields 0.835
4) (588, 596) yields 0.716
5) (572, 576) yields 1.03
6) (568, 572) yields 1.14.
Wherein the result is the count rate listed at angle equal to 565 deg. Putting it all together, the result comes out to 1.26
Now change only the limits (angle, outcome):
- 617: 0.972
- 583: 0.801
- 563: 1.31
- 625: 0.856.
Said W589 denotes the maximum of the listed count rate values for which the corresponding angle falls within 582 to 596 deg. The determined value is 1.03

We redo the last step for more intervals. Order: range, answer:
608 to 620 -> 1.21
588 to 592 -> 0.852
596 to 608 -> 1.26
